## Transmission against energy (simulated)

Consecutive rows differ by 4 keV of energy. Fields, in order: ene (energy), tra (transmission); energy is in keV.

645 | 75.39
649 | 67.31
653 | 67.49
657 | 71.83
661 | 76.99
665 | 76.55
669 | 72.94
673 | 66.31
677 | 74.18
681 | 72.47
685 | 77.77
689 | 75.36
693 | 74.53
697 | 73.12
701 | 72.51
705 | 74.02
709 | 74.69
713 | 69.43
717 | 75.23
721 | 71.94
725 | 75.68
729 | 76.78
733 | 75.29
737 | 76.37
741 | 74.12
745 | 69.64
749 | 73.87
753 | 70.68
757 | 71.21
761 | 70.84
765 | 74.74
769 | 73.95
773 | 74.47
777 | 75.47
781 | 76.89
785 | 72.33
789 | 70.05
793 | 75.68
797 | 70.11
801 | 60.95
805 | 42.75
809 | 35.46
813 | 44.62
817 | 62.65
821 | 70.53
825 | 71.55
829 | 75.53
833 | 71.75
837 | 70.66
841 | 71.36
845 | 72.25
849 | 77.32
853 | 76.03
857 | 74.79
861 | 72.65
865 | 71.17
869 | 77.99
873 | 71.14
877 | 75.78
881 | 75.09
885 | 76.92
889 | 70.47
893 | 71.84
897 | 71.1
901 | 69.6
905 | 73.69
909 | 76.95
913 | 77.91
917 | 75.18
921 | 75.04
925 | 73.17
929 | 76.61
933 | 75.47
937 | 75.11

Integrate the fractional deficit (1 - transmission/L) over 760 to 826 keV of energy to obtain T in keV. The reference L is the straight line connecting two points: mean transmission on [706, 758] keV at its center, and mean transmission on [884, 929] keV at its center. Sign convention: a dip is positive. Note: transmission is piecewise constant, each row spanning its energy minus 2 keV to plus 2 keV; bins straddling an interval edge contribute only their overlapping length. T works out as 6.9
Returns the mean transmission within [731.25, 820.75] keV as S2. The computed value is 67.9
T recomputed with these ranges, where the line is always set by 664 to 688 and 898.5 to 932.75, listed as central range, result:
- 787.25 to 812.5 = 5.4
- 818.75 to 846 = 0.9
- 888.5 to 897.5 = 0.4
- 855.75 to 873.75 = 0.2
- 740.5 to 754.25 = 0.3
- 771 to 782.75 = -0.3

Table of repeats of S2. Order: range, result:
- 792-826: 58.5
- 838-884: 74.1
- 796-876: 67.1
